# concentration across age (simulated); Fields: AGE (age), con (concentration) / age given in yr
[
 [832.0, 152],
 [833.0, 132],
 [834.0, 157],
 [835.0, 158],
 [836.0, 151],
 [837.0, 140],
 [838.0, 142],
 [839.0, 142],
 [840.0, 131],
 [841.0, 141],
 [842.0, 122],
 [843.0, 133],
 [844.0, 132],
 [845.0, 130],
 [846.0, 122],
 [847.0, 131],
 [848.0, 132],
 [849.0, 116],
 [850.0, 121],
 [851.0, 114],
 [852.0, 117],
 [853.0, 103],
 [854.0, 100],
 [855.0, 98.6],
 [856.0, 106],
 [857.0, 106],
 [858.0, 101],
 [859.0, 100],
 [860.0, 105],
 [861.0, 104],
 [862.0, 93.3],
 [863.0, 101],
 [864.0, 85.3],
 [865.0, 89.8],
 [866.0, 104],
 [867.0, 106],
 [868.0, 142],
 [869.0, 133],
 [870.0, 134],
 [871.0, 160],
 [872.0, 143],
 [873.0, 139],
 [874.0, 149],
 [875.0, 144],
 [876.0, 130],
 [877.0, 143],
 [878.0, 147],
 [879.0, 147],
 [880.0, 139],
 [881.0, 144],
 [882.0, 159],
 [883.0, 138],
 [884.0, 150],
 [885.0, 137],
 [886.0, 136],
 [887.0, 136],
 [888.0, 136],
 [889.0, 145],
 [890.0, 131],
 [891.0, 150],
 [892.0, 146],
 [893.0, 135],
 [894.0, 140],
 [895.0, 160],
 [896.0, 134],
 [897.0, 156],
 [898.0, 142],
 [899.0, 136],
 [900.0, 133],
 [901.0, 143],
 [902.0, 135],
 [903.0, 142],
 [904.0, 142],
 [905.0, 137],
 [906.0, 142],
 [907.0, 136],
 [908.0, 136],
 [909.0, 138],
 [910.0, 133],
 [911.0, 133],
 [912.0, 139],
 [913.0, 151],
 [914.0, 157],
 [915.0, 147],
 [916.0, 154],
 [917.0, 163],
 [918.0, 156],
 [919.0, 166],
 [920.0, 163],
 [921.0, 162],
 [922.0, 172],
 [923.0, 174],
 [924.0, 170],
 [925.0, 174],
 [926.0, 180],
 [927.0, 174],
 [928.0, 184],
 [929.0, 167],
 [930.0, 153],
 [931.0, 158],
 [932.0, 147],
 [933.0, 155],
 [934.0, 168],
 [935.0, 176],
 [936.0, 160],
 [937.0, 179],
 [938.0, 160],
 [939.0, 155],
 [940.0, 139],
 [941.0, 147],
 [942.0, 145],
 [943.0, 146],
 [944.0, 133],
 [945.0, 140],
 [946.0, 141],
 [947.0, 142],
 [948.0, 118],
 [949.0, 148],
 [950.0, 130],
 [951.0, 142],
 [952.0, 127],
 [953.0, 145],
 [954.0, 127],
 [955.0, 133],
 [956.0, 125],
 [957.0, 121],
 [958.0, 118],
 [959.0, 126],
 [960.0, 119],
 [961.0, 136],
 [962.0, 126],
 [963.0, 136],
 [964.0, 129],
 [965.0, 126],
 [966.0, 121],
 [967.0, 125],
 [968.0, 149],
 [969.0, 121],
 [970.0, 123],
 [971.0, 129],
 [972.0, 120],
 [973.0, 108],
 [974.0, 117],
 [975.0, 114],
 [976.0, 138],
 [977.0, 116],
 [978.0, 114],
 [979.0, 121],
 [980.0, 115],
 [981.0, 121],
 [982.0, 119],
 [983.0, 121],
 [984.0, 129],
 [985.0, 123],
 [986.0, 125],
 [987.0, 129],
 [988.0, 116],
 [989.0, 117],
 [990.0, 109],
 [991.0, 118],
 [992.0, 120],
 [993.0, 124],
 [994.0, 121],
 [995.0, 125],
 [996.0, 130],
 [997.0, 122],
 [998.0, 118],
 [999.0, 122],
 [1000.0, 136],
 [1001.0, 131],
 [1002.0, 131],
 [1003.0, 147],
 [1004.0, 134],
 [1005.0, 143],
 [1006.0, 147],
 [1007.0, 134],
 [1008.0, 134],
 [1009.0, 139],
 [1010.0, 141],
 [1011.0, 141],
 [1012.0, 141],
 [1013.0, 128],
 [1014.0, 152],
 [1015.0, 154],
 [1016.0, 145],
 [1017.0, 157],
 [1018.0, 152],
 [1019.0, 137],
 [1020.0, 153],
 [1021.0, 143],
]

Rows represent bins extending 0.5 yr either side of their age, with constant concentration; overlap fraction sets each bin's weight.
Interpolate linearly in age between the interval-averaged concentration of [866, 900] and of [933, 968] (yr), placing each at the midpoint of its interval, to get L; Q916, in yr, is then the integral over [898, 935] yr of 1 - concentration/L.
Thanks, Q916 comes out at -3.6 yr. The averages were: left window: 141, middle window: 153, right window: 139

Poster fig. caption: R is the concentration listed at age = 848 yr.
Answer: 132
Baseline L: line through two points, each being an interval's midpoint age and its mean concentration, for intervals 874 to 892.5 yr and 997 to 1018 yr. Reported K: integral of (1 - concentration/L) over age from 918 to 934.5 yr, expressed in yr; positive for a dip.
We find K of -3.0 yr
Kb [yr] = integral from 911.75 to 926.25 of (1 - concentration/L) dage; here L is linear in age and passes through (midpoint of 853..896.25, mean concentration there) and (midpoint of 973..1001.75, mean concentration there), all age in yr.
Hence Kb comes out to -4.2 yr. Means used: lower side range 128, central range 162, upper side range 122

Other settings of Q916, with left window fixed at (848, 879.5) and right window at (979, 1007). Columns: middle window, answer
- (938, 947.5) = -1.6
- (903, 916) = -2.2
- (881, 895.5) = -2.7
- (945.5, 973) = -1.2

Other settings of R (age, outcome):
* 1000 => 136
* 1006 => 147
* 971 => 129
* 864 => 85.3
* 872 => 143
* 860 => 105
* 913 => 151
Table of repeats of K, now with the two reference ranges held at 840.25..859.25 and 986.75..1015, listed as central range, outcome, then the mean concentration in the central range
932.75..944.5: -2.81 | 155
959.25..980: 0.62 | 124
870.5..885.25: -3.04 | 145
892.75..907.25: -2.27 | 141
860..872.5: 0.34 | 116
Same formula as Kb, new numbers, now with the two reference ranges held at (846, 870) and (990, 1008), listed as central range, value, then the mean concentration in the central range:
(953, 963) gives -0.3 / 127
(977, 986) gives 0.5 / 120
